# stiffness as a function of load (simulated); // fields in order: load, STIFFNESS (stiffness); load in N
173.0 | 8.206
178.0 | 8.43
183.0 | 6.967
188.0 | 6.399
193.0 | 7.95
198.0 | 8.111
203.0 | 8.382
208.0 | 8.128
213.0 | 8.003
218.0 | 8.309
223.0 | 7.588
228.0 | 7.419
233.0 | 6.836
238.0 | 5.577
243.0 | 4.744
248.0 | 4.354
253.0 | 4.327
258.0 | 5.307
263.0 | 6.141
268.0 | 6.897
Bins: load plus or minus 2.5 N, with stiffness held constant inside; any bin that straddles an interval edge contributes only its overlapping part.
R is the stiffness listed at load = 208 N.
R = 8.128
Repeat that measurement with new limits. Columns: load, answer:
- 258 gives 5.307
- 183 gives 6.967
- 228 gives 7.419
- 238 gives 5.577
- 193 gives 7.95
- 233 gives 6.836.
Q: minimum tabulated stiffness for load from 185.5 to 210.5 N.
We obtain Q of 6.399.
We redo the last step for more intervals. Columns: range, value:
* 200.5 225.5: 7.588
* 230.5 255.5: 4.327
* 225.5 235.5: 6.836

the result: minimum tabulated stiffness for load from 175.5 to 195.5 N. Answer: 6.399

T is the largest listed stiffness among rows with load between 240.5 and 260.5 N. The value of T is 5.307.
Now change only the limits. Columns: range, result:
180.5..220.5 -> 8.382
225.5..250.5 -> 7.419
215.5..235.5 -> 8.309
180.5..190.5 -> 6.967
